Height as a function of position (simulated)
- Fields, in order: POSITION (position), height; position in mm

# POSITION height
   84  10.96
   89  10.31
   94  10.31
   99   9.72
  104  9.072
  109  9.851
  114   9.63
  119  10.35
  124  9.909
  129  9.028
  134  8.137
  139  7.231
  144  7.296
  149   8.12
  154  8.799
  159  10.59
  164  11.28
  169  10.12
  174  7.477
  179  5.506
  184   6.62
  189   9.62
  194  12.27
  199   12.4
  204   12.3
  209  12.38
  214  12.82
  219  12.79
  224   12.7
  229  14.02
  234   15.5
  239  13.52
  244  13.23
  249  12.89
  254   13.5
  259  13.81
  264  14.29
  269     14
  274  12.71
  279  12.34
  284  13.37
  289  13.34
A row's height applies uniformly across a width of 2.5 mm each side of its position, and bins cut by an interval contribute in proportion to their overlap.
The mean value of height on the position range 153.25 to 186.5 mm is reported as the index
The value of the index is 8.62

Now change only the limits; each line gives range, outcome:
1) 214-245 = 13.6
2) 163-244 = 11.4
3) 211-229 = 12.9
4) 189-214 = 12.1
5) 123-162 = 8.62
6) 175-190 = 7.03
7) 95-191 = 8.88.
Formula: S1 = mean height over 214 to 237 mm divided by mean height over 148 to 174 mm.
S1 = 1.41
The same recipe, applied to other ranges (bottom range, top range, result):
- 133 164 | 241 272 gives 1.58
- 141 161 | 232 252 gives 1.59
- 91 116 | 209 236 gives 1.38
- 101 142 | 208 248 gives 1.47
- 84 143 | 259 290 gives 1.42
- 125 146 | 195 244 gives 1.63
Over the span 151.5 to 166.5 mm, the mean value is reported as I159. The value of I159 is 10.2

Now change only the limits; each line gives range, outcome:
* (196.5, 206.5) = 12.3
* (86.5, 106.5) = 9.85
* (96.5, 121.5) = 9.72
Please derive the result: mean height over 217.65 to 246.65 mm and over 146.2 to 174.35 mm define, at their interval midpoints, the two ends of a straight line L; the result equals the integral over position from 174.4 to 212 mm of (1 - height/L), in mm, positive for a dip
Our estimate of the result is 4.87 mm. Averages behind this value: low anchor 9.52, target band 10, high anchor 13.7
